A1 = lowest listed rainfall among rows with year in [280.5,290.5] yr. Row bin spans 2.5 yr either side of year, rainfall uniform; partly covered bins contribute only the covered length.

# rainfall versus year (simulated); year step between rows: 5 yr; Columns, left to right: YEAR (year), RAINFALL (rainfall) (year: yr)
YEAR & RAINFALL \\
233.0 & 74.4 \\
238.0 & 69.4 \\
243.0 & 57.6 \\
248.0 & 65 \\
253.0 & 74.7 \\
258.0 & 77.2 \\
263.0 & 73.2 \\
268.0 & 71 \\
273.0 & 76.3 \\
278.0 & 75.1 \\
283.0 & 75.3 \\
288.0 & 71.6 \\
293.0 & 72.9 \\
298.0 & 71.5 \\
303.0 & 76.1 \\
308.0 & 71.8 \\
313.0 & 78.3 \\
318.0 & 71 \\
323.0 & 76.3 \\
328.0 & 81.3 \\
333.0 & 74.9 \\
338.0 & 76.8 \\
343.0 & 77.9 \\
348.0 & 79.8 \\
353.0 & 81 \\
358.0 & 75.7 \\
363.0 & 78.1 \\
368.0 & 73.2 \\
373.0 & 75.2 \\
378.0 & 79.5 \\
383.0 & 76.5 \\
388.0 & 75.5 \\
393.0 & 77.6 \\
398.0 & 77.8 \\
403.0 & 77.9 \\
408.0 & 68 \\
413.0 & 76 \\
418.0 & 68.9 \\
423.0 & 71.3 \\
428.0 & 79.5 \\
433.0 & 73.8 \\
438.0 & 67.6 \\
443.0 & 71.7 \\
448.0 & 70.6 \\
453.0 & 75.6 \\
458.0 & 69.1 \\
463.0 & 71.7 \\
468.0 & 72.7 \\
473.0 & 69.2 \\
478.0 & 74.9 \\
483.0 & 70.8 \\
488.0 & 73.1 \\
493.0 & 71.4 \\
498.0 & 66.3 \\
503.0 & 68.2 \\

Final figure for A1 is 71.6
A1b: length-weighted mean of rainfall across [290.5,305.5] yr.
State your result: 73.5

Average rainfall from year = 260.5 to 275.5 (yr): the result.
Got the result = 73.5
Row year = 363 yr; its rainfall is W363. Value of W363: 78.1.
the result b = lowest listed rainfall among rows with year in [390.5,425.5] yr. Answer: 68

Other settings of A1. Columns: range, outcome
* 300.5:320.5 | 71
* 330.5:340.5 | 74.9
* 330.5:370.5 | 73.2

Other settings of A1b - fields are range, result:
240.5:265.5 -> 69.5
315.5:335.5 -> 75.9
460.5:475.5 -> 71.2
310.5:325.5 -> 75.2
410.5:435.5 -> 73.9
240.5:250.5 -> 61.3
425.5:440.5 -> 73.6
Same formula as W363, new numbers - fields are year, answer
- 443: 71.7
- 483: 70.8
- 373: 75.2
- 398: 77.8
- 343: 77.9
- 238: 69.4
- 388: 75.5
